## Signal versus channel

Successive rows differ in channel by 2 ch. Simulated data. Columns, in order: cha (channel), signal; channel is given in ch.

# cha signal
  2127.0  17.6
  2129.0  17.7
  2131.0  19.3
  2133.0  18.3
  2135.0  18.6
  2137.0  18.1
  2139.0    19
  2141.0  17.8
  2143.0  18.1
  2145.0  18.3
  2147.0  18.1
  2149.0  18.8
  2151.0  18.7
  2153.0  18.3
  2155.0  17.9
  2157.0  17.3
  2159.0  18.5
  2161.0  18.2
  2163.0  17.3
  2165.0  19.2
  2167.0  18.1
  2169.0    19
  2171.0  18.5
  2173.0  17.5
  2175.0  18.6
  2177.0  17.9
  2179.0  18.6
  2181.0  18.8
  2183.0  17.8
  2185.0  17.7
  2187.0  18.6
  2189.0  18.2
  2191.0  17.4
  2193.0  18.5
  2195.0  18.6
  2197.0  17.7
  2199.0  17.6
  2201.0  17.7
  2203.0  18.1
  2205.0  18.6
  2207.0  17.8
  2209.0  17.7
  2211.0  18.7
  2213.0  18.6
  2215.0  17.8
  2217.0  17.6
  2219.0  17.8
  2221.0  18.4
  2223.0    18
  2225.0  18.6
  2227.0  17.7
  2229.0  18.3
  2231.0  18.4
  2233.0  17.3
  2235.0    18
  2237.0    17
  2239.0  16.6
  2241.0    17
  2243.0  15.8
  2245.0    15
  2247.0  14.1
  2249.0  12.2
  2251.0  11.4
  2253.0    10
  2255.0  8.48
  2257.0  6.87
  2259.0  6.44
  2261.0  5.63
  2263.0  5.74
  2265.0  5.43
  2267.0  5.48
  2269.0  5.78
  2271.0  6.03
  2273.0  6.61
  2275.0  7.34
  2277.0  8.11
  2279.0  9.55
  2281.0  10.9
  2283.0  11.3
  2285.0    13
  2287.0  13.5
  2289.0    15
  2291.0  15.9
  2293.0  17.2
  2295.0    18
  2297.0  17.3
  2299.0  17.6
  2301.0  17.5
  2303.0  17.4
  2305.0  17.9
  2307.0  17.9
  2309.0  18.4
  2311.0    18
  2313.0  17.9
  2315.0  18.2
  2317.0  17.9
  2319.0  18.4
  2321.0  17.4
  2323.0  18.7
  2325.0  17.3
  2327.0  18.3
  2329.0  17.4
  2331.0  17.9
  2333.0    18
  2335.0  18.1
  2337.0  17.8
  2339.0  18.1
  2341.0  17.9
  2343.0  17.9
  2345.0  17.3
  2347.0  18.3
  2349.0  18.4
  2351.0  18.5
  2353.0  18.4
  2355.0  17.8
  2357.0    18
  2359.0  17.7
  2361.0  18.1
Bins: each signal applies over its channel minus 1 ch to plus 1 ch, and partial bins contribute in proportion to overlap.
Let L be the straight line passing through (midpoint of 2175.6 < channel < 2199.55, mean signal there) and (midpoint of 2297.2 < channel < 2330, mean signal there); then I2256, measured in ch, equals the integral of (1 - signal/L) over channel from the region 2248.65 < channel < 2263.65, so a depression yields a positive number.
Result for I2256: 8.1 ch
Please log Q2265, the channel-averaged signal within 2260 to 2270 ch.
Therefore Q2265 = 5.61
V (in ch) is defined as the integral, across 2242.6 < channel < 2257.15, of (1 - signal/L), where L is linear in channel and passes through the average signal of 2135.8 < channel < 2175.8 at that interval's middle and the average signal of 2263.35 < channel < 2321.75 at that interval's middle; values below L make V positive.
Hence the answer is 3.2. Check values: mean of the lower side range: 18.3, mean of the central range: 11.8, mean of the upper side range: 13.7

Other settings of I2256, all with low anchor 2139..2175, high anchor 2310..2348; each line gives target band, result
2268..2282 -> 8.0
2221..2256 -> 4.8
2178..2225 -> 0.1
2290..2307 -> 0.6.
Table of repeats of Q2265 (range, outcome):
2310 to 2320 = 18.1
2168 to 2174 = 18.3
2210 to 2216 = 18.4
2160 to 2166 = 18.2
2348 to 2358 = 18.2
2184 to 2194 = 18.1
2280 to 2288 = 12.2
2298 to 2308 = 17.7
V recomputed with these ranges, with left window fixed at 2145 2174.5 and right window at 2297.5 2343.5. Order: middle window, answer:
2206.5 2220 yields 0.1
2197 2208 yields 0.1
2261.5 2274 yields 8.5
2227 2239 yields 0.3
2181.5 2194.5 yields 0.1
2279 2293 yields 3.7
